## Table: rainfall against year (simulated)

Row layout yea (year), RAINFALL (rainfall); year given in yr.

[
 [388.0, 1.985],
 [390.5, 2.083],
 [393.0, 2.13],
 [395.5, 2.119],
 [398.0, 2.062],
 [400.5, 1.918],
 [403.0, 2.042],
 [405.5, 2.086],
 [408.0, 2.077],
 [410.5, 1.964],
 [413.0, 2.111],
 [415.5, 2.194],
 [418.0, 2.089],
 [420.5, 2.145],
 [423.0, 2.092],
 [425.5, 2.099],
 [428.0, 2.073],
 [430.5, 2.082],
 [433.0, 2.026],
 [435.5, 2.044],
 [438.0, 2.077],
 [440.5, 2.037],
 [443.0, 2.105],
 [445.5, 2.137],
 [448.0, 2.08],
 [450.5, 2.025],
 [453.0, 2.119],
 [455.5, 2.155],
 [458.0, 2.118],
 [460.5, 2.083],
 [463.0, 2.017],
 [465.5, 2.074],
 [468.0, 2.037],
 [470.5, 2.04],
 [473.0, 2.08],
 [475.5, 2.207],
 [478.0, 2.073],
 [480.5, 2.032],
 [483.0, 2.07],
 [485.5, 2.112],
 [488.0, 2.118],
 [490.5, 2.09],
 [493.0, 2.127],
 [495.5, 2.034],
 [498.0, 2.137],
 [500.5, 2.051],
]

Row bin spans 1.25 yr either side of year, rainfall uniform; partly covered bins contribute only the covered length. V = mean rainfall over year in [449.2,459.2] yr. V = 2.1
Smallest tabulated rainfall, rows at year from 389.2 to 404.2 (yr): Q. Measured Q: 1.918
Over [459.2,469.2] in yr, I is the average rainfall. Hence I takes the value 2.05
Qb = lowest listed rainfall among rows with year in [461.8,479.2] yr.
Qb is 2.017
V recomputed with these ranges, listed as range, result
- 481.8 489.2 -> 2.1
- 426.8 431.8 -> 2.08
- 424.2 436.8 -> 2.06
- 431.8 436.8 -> 2.04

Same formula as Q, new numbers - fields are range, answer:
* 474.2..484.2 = 2.032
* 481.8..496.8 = 2.034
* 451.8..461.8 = 2.083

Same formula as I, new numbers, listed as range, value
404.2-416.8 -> 2.09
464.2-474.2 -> 2.06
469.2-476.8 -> 2.11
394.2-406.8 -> 2.05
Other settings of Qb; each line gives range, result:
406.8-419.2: 1.964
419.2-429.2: 2.073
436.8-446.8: 2.037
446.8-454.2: 2.025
